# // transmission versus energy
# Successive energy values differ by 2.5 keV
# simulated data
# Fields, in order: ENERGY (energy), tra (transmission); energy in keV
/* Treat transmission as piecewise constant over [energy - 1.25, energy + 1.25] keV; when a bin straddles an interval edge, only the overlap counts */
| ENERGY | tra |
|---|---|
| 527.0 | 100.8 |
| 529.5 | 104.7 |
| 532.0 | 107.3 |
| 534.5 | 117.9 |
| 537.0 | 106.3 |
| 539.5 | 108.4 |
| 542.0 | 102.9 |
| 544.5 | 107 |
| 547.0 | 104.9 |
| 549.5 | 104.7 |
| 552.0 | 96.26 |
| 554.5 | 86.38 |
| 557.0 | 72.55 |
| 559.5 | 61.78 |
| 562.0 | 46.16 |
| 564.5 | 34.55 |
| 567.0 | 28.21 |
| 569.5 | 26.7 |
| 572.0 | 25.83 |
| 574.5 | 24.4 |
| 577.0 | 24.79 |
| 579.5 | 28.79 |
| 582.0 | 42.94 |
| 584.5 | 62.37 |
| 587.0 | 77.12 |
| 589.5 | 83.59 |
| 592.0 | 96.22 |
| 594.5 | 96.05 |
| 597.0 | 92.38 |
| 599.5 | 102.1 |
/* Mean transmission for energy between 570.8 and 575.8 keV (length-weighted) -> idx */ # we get 25.1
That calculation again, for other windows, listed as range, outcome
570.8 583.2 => 29.3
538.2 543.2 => 106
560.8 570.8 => 33.8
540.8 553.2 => 103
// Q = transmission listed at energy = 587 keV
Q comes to 77.12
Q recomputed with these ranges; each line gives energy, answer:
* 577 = 24.79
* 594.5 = 96.05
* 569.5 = 26.7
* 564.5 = 34.55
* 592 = 96.22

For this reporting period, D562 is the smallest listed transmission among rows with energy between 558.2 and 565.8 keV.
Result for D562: 34.55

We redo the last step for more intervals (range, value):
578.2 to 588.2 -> 28.79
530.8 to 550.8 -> 102.9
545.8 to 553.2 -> 96.26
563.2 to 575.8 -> 24.4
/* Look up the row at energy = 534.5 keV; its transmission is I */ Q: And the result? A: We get 117.9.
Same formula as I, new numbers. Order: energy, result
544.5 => 107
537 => 106.3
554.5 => 86.38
